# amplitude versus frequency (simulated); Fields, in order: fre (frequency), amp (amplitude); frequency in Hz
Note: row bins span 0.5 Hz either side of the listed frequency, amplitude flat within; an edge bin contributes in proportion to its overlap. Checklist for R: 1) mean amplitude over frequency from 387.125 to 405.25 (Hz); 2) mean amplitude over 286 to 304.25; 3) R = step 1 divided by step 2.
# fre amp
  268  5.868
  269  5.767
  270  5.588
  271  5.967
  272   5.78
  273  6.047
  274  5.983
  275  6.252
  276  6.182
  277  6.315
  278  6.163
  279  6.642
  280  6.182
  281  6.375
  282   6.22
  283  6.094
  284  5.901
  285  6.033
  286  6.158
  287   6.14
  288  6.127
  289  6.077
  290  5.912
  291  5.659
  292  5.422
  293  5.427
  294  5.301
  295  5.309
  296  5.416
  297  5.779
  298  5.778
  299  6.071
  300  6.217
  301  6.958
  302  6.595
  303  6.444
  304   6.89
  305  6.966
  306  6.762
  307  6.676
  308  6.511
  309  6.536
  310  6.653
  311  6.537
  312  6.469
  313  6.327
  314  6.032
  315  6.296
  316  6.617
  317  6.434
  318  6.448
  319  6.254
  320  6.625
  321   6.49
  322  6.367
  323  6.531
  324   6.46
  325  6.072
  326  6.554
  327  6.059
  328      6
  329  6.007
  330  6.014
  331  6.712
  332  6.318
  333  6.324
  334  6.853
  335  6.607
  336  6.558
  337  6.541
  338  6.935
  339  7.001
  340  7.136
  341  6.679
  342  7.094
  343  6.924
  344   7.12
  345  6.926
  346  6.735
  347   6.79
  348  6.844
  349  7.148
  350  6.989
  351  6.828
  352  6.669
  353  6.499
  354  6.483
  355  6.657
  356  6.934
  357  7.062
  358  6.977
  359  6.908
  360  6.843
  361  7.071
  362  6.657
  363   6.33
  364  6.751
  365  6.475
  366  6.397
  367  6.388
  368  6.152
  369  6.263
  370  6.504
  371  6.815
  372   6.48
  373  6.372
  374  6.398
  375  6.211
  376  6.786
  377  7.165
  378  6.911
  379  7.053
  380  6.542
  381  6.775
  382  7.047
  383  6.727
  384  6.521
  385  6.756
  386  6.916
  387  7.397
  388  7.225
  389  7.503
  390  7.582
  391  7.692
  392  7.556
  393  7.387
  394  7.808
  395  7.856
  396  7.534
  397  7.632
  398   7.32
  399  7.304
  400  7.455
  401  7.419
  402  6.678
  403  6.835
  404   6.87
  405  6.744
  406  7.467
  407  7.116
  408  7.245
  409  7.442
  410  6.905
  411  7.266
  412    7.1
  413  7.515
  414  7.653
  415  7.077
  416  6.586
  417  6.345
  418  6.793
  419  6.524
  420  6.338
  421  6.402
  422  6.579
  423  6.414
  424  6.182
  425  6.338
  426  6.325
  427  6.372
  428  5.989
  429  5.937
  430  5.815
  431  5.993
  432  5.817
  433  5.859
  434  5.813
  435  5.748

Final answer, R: 1.23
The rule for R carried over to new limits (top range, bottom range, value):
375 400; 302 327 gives 1.11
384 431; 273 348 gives 1.10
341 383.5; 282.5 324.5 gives 1.08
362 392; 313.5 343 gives 1.04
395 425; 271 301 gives 1.17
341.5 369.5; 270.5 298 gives 1.13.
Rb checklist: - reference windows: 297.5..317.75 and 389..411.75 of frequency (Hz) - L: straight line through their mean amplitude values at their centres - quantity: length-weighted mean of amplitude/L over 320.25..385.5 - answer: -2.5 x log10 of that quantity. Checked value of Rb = 0.04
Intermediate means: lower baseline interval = 6.49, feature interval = 6.65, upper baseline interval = 7.32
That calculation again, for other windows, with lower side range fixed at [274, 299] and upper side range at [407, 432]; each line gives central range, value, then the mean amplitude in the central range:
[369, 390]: -0.06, 6.81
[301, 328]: -0.07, 6.48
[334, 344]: -0.10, 6.85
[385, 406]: -0.13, 7.32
